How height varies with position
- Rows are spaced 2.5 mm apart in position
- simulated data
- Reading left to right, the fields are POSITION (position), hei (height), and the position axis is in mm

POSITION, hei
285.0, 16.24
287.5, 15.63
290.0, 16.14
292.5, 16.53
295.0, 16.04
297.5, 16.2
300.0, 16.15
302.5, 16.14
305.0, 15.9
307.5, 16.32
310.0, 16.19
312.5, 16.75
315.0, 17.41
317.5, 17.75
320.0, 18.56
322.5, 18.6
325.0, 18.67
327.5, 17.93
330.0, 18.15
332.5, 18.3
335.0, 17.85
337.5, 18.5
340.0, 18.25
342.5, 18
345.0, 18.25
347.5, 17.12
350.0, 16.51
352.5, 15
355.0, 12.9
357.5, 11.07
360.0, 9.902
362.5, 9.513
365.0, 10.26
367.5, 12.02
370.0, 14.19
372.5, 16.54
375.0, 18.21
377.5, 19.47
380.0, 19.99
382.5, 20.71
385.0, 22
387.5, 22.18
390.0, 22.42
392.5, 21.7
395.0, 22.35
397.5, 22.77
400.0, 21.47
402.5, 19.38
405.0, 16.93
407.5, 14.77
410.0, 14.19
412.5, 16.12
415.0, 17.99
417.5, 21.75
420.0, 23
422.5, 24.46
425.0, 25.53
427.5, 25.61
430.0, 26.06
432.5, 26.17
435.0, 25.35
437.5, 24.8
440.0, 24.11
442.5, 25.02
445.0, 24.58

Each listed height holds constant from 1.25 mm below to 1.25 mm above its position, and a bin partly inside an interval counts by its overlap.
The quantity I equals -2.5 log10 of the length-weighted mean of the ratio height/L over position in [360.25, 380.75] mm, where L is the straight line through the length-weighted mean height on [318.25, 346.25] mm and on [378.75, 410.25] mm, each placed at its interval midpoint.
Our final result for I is 0.312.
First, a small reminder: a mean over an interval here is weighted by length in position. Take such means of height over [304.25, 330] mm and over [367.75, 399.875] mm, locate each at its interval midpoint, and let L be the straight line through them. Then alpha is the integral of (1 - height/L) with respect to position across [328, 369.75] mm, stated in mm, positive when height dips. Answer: 7.8 mm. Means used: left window 17.5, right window 20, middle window 15.1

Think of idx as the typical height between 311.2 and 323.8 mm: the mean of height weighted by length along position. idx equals 17.8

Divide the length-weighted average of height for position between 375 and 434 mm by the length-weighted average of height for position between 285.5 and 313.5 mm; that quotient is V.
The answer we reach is 1.31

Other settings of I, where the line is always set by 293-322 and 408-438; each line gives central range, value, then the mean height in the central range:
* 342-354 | 0.11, 16.8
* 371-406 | 0.01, 20.4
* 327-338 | -0.01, 18.1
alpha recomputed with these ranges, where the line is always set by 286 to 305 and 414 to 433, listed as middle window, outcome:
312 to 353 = 1.1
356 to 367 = 5.3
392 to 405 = 0.7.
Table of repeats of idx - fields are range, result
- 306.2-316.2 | 16.7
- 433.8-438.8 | 25.1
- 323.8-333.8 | 18.3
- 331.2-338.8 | 18.2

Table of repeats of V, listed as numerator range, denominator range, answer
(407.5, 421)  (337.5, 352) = 1.03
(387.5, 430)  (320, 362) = 1.26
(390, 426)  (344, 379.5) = 1.40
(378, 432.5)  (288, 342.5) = 1.22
